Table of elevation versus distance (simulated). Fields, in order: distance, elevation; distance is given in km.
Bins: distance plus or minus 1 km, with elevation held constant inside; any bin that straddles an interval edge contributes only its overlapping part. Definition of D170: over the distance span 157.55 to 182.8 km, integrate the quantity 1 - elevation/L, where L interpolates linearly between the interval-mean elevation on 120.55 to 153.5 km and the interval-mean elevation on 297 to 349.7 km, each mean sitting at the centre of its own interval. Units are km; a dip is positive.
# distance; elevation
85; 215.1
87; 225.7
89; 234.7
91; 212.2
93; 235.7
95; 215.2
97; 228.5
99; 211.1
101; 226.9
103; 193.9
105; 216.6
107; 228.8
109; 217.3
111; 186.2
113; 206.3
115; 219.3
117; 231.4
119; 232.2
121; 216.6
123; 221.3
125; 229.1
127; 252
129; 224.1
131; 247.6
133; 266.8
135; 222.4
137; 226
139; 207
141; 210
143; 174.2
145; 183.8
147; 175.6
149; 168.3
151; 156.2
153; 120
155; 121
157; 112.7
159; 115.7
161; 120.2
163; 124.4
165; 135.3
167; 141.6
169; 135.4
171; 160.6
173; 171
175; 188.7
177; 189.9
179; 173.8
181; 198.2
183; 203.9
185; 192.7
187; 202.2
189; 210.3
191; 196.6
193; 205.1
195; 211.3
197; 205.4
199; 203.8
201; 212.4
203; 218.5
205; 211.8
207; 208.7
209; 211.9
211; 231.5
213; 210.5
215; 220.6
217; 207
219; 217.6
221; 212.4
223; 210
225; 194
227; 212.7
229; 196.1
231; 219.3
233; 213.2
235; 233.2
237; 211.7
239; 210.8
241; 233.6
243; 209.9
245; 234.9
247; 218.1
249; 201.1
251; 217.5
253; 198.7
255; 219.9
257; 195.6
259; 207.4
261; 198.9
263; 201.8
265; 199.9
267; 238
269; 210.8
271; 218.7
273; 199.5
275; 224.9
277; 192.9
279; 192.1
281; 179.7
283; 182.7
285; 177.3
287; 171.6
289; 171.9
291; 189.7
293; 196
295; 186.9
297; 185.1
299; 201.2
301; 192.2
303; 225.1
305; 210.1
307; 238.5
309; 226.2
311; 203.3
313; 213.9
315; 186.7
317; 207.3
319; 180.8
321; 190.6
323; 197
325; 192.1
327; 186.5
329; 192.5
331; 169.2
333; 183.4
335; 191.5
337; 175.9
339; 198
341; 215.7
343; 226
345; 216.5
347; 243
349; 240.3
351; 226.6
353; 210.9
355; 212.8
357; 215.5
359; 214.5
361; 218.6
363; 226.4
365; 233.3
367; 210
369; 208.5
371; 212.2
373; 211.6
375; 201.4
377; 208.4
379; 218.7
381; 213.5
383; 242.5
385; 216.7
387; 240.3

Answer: 6.2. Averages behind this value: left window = 207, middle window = 155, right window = 203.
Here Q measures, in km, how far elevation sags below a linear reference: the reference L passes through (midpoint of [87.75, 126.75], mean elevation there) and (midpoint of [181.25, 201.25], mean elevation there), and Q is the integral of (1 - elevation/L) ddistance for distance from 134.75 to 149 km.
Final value 1.1 km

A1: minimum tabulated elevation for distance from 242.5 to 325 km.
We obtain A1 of 171.6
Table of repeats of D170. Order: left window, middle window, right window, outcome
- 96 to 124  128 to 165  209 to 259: 7.0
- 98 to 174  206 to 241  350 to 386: -2.4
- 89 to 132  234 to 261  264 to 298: -1.9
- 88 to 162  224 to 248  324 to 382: -1.2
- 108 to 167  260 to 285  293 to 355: -0.3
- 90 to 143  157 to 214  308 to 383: 8.7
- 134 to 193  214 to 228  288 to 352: -2.2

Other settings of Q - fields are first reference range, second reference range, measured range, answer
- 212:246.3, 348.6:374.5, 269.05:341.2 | 6.9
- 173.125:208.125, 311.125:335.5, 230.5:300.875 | -2.9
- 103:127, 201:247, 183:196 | 0.8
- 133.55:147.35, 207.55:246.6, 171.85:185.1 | 1.3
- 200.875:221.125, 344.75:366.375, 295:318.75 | 1.5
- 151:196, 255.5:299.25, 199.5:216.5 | -3.8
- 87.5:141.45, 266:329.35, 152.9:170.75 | 7.4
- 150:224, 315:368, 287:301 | 0.8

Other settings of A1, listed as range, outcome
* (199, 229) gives 194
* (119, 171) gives 112.7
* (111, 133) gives 186.2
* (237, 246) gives 209.9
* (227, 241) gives 196.1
